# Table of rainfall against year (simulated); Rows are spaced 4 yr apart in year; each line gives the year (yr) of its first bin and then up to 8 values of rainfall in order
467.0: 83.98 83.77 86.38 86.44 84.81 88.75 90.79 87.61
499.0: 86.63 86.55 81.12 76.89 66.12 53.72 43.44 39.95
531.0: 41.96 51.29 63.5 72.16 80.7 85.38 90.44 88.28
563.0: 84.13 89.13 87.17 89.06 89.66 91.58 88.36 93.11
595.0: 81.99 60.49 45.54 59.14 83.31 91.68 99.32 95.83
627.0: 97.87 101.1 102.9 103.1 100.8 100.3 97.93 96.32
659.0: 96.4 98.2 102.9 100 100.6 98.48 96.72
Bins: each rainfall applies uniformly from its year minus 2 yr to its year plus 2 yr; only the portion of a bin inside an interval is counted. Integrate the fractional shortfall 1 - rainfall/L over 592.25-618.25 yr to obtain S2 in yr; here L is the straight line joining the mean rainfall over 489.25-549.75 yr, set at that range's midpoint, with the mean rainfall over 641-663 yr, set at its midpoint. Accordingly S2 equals 4.6 yr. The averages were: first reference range 68.3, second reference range 98.3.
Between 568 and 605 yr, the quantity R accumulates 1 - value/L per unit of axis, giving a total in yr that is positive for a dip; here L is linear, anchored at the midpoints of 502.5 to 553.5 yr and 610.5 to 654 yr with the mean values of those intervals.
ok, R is 0.8 yr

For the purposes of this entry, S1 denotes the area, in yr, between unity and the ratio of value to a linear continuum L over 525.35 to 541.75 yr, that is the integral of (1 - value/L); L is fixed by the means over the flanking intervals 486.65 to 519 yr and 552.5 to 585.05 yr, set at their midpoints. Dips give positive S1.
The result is 6.63 yr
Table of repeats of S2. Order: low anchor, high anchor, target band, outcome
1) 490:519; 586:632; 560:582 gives -1.7 yr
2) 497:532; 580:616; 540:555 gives -2.2 yr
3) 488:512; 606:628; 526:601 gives 8.2 yr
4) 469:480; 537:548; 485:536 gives 6.1 yr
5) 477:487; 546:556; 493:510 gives 0.2 yr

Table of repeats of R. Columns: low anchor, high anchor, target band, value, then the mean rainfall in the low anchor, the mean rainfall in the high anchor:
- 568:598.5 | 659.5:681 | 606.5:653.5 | -0.7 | 87.3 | 99.8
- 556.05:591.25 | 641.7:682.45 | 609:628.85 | 0.1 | 88.8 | 99.1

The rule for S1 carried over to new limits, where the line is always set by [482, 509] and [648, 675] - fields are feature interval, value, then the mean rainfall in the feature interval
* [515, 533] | 8.43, 47.1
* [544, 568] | 1.44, 85.6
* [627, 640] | -0.65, 102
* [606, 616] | 1.74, 78.6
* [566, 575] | 0.38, 88.2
